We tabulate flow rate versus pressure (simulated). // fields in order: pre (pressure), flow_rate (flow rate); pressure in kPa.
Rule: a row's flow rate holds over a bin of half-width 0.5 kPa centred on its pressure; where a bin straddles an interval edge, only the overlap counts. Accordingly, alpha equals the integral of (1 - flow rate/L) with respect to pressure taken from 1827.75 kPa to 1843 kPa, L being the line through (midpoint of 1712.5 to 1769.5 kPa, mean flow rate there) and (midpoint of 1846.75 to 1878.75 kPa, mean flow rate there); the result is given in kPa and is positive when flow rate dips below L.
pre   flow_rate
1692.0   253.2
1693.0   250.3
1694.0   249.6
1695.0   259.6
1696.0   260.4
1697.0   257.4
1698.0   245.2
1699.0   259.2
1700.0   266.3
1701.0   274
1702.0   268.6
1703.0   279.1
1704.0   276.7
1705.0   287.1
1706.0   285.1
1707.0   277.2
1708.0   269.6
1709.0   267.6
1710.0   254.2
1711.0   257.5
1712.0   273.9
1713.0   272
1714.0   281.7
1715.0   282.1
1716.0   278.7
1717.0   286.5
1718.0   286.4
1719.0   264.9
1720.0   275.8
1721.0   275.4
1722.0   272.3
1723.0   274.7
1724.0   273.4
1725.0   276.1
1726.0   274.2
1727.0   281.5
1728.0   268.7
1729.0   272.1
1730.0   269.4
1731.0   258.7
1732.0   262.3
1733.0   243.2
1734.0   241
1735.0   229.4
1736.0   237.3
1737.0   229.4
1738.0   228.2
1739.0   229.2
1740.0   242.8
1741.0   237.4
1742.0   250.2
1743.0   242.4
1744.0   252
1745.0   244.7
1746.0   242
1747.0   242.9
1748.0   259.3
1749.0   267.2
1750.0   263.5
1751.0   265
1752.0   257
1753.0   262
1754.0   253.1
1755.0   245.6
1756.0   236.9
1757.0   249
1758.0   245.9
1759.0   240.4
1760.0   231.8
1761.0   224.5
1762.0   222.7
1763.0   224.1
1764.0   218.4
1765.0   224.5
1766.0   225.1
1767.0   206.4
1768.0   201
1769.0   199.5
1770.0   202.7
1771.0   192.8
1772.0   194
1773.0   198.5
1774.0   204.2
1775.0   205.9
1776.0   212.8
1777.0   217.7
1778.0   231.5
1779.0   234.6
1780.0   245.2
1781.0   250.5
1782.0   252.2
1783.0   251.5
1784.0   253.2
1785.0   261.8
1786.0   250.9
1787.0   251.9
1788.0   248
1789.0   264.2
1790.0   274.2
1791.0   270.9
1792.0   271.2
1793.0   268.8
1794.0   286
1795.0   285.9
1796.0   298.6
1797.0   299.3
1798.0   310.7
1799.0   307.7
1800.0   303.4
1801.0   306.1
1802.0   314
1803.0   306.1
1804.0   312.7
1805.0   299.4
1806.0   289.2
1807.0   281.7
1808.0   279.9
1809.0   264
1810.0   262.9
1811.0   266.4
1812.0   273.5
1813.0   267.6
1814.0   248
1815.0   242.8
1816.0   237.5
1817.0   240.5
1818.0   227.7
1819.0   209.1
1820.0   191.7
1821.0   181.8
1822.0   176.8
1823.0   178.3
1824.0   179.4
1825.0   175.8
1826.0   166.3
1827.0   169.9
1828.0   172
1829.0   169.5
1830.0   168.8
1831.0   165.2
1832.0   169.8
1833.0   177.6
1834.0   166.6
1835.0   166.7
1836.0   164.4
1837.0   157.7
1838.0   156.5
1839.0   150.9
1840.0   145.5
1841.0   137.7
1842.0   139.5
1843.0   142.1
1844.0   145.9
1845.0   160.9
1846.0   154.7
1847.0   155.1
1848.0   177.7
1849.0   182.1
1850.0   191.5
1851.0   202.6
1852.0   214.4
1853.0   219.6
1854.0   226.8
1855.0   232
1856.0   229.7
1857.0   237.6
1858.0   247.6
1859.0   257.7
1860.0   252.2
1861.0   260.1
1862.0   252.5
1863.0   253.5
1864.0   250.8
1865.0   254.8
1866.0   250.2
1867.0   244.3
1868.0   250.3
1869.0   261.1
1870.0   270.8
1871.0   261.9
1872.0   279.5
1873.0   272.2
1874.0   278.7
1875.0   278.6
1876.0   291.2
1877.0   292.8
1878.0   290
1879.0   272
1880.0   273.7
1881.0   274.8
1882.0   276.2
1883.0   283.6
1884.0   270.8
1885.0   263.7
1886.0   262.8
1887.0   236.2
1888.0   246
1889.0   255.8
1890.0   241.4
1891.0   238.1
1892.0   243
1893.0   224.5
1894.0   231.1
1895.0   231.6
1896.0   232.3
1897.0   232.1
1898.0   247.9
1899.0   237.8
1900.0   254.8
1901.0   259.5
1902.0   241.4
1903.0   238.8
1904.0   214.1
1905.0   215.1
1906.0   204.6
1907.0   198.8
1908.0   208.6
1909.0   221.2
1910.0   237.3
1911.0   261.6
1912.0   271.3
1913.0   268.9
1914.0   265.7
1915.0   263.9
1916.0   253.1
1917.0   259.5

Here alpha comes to 5.4 kPa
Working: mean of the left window 251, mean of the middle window 160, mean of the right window 245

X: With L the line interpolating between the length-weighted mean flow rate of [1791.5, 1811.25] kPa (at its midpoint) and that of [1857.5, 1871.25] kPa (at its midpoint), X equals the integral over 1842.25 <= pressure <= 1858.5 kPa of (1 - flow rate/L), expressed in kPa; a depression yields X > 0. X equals 4.22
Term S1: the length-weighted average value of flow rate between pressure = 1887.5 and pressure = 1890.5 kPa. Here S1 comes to 248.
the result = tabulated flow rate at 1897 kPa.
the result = 232.1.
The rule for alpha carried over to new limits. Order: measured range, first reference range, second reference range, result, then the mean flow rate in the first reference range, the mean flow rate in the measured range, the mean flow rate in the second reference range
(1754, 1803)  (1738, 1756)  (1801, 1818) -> 2.8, 249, 247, 274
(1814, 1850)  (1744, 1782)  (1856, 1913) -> 9.9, 231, 176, 252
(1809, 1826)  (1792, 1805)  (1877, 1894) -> 4.0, 299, 222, 260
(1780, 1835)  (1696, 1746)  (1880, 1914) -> 2.2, 263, 244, 244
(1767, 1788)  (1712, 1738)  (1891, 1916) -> 2.6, 266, 226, 238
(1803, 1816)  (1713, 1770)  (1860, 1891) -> -0.8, 250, 274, 264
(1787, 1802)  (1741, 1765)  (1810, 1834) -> -4.5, 245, 285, 203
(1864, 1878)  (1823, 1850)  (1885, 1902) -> -3.8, 163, 268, 243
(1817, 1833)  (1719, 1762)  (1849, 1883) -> 4.5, 253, 182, 254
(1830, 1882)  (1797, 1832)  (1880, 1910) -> 4.8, 239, 219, 241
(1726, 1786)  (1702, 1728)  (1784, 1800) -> 8.2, 275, 238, 277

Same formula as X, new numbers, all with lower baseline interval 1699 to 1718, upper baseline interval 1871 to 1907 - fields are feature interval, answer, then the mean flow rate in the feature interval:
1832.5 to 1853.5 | 7.4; 167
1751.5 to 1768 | 2.1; 234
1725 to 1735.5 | 0.4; 261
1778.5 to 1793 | 0.5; 256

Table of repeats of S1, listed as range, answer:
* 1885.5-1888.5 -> 248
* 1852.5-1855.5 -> 226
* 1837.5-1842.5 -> 146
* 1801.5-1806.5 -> 304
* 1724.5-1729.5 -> 275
